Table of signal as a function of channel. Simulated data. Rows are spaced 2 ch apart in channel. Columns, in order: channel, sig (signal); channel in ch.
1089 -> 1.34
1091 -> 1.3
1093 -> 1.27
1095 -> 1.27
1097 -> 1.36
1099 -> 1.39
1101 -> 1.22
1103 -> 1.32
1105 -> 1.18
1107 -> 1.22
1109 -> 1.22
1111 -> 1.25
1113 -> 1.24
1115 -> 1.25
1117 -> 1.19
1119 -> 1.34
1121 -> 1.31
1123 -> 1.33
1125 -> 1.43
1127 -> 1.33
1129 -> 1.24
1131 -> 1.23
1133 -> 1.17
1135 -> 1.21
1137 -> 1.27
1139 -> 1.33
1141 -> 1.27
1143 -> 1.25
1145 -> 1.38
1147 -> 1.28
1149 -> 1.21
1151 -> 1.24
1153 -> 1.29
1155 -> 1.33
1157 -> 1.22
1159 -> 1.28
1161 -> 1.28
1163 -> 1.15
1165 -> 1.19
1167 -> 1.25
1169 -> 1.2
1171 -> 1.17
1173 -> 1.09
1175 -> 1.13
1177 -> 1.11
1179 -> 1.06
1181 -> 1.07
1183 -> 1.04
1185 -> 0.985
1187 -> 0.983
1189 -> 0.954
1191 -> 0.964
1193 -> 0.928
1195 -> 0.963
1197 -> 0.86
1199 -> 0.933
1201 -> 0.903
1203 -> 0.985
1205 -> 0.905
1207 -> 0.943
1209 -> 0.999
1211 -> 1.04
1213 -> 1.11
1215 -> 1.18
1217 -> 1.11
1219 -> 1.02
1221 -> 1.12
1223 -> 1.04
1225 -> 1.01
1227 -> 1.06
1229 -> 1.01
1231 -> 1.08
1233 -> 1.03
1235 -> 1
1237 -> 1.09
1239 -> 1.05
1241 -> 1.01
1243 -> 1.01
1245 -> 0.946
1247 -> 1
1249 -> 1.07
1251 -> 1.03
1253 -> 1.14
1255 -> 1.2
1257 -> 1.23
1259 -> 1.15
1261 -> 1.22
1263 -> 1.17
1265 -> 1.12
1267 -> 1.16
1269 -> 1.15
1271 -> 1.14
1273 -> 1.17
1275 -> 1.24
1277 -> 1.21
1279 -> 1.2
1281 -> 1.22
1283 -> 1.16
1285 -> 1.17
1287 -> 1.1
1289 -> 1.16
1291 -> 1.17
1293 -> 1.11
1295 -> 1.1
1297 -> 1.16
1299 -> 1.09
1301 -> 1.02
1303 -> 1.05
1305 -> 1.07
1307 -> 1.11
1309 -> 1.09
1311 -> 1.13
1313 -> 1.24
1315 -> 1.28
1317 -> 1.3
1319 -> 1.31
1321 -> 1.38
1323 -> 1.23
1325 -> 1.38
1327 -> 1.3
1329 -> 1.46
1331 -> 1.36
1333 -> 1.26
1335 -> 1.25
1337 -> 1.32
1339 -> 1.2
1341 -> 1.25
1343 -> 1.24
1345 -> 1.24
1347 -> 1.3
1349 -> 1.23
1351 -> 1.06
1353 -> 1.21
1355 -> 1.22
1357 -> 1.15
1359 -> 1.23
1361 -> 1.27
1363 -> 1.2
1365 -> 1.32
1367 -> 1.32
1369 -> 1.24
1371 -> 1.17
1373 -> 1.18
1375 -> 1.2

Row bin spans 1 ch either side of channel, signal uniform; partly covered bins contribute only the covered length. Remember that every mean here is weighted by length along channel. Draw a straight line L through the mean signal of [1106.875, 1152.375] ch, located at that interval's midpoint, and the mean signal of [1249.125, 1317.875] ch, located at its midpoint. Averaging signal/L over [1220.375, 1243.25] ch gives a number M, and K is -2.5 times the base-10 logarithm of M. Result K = 0.15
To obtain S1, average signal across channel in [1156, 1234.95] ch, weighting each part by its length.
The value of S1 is 1.06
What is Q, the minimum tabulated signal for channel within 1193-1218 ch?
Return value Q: 0.86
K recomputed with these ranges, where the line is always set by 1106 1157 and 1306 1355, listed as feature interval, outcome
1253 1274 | 0.08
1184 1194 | 0.30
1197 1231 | 0.23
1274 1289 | 0.07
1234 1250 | 0.23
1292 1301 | 0.14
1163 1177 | 0.09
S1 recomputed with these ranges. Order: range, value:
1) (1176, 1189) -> 1.03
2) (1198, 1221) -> 1.02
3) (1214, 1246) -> 1.05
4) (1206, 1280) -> 1.09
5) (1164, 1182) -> 1.14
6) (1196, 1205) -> 0.919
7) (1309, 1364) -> 1.26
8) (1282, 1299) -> 1.14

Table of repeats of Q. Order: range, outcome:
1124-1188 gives 0.983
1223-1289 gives 0.946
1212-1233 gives 1.01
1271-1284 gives 1.14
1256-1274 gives 1.12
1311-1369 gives 1.06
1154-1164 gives 1.15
